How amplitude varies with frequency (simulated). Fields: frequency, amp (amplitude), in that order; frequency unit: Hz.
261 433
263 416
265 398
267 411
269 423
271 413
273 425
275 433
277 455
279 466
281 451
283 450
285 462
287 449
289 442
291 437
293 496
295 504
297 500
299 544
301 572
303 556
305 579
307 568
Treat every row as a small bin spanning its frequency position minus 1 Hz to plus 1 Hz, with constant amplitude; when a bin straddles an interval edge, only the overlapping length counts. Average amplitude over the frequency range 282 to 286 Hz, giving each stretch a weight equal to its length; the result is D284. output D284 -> 456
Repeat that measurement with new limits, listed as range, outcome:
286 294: 456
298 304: 557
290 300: 496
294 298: 502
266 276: 421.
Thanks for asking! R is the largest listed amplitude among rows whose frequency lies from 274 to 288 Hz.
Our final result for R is 466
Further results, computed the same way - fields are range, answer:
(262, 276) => 433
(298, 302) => 572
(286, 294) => 496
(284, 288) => 462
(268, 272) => 423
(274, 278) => 455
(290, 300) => 544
